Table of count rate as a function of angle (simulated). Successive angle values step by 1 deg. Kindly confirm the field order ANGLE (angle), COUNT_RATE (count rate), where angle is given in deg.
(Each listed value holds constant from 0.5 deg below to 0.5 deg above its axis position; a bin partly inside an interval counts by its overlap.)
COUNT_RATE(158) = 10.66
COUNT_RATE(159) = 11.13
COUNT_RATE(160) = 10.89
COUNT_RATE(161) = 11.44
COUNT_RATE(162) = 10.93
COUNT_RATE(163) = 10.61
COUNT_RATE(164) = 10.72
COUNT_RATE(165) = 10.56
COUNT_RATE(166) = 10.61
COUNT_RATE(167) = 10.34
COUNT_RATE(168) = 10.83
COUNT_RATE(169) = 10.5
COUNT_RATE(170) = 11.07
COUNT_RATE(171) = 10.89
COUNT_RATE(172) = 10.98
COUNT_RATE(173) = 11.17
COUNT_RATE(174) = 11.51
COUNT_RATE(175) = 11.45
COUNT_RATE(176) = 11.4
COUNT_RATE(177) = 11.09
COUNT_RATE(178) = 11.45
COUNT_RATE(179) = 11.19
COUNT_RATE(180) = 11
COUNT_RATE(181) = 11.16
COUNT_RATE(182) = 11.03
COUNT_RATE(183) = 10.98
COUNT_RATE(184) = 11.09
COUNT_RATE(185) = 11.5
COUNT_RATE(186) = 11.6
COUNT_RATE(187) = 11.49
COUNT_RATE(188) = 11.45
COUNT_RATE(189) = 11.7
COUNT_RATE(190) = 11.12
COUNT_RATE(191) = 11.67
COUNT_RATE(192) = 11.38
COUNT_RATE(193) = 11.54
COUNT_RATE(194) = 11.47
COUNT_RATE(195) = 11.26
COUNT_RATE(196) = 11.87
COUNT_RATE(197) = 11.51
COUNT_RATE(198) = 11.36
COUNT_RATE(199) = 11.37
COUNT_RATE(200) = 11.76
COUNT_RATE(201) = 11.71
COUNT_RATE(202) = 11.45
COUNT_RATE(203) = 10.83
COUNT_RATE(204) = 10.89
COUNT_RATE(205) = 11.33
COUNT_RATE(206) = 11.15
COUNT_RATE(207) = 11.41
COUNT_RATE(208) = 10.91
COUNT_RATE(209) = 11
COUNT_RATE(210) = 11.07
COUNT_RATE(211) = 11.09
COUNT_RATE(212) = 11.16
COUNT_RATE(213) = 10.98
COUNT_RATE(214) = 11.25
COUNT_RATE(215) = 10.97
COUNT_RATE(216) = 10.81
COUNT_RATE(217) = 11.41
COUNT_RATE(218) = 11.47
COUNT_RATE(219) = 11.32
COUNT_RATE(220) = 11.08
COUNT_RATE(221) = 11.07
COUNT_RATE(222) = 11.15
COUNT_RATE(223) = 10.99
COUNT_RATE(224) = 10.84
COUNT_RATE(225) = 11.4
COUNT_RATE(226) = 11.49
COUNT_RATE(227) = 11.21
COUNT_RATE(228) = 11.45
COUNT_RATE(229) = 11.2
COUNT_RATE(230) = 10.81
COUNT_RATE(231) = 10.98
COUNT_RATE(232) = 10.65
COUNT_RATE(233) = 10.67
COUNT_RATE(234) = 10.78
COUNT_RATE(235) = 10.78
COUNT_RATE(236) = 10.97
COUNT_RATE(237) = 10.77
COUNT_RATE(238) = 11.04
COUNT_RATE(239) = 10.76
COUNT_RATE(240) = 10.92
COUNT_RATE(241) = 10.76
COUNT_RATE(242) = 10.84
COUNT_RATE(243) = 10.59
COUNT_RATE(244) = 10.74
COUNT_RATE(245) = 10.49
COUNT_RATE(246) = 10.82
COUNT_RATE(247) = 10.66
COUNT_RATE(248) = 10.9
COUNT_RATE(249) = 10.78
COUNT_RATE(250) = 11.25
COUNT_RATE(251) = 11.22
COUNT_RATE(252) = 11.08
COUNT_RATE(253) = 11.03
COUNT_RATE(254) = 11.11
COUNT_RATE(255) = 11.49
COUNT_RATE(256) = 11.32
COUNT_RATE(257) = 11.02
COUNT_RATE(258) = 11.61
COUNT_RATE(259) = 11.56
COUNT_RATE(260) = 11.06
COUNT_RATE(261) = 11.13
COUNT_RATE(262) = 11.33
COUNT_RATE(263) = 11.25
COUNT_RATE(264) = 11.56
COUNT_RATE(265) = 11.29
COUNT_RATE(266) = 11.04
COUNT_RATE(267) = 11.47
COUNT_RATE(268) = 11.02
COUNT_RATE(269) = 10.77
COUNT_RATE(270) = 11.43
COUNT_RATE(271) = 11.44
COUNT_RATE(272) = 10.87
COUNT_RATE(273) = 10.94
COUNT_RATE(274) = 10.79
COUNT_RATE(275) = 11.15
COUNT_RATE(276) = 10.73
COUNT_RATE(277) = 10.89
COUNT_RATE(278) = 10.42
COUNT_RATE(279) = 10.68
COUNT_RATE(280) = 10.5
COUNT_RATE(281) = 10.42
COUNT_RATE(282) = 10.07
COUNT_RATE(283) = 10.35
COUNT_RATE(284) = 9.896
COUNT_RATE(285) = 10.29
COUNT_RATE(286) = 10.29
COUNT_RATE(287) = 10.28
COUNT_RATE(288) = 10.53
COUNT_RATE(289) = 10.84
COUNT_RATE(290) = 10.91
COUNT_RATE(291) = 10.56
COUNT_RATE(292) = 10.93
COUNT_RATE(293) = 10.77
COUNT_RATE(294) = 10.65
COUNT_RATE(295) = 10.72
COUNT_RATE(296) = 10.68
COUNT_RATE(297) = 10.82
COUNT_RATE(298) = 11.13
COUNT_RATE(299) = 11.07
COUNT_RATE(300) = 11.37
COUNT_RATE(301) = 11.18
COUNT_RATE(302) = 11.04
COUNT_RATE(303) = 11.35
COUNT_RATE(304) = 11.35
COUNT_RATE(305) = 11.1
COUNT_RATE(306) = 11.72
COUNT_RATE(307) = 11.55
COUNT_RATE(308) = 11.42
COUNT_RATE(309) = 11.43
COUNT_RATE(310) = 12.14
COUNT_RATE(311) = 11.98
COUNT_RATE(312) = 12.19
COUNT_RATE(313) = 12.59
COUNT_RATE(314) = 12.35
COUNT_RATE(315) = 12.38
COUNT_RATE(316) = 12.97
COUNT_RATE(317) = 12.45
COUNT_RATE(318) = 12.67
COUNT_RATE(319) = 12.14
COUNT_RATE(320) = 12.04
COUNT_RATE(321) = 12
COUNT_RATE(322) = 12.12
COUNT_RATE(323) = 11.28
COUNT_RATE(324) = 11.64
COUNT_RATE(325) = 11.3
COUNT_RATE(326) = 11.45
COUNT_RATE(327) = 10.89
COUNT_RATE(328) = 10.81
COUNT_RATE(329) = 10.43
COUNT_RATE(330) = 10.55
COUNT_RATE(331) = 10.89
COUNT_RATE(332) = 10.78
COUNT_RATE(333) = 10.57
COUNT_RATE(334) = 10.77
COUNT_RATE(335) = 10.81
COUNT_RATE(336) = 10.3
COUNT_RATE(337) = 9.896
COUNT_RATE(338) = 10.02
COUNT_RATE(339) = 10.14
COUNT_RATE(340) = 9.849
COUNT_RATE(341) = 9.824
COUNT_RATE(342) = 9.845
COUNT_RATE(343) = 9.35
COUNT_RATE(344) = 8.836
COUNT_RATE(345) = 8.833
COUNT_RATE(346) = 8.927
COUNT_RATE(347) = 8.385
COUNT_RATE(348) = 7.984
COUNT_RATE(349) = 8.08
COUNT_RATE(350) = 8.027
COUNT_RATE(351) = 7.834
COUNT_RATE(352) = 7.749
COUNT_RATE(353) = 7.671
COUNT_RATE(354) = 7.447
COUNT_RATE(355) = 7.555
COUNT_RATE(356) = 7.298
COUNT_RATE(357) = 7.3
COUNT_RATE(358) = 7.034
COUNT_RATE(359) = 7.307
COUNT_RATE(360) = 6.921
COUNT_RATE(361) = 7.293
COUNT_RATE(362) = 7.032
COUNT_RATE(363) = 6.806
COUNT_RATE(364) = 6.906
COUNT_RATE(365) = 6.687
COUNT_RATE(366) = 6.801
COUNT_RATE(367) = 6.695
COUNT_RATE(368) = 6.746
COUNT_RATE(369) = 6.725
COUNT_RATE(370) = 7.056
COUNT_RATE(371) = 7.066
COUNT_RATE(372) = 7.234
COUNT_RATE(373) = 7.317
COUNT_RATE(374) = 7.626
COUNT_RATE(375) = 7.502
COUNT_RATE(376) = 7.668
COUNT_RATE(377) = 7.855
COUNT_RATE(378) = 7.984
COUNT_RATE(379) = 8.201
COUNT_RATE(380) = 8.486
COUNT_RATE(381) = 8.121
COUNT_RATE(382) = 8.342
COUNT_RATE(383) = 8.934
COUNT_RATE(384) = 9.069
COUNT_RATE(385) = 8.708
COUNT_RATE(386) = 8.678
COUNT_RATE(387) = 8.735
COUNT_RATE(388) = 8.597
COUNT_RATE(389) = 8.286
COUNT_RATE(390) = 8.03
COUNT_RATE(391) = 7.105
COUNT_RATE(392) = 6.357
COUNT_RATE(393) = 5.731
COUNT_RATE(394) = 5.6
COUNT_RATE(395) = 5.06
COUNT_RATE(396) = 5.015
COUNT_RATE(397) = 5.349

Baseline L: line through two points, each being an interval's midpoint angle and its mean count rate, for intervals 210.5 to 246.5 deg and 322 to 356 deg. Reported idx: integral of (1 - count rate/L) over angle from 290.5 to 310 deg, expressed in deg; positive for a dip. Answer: -1.92 deg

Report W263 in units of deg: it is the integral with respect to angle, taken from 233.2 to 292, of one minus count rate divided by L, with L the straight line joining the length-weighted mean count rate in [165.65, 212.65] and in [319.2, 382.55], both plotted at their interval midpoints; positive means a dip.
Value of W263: -4.5 deg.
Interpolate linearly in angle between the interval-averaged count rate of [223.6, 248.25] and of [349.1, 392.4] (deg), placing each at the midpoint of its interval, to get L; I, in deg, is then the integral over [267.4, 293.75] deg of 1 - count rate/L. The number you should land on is -2.4 deg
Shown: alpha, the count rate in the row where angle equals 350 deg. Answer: 8.027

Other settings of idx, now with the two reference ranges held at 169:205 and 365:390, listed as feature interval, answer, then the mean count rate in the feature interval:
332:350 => -2.20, 9.55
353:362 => 1.01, 7.28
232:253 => -1.11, 10.8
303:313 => -2.84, 11.7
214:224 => -0.38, 11.1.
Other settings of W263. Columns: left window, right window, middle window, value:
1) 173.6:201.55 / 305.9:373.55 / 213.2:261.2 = -1.1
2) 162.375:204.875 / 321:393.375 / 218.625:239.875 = -1.0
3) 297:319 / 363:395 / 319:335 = -0.8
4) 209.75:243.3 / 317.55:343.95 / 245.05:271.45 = -0.5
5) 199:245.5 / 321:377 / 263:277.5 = -1.3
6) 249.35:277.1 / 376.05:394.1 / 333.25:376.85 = 3.5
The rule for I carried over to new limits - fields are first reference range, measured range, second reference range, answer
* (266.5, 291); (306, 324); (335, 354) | -4.3 deg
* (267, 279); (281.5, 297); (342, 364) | -0.3 deg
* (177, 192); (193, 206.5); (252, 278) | -0.1 deg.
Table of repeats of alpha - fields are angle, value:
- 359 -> 7.307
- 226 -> 11.49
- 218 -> 11.47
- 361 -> 7.293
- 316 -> 12.97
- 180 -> 11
